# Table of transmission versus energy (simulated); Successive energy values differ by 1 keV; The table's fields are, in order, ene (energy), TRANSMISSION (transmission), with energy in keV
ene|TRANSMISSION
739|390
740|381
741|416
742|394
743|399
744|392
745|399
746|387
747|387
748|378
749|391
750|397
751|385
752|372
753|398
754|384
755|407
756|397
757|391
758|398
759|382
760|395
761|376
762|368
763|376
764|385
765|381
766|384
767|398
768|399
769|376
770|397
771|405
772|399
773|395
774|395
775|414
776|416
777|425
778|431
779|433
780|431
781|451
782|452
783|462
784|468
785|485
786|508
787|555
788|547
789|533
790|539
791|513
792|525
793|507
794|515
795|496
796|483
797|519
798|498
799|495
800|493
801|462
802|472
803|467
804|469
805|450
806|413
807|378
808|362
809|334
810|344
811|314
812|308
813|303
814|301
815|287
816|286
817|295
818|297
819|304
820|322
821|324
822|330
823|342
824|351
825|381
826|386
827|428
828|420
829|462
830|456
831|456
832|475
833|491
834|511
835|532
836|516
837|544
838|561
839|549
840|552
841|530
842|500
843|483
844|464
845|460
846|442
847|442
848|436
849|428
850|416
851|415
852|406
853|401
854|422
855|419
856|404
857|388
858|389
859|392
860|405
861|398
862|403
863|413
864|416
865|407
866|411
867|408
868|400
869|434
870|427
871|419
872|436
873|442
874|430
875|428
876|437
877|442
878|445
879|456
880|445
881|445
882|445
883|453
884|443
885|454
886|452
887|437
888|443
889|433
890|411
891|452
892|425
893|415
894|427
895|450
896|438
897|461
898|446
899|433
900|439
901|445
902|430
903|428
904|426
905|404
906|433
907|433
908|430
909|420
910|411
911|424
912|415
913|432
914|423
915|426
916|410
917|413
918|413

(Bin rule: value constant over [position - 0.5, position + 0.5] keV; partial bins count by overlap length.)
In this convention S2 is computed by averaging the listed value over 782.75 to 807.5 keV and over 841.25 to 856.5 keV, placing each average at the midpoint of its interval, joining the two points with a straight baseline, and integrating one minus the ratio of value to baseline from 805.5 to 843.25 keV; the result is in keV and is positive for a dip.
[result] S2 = 4.4 keV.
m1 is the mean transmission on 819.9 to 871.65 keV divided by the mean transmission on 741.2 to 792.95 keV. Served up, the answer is 1.0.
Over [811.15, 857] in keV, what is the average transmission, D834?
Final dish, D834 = 417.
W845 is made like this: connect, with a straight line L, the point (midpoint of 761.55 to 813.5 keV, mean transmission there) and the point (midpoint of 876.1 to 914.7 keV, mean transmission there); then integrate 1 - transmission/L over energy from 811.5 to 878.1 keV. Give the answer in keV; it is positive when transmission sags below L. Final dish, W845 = 2.79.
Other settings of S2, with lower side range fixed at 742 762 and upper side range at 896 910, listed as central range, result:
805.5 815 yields 1.6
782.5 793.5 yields -3.1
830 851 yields -3.7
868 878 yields -0.2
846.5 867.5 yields 0.4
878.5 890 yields -0.5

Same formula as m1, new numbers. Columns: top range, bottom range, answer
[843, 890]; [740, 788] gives 1.04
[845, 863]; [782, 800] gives 0.82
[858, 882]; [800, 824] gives 1.18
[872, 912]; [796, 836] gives 1.09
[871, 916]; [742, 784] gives 1.09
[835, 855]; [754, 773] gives 1.21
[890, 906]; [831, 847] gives 0.86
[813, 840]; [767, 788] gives 0.94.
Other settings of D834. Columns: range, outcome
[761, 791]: 435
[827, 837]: 480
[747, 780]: 395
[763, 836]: 423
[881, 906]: 437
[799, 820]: 369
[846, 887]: 424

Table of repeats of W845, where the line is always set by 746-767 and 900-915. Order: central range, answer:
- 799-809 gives -0.98 keV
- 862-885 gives -0.76 keV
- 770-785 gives -1.36 keV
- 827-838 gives -2.18 keV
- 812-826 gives 2.91 keV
